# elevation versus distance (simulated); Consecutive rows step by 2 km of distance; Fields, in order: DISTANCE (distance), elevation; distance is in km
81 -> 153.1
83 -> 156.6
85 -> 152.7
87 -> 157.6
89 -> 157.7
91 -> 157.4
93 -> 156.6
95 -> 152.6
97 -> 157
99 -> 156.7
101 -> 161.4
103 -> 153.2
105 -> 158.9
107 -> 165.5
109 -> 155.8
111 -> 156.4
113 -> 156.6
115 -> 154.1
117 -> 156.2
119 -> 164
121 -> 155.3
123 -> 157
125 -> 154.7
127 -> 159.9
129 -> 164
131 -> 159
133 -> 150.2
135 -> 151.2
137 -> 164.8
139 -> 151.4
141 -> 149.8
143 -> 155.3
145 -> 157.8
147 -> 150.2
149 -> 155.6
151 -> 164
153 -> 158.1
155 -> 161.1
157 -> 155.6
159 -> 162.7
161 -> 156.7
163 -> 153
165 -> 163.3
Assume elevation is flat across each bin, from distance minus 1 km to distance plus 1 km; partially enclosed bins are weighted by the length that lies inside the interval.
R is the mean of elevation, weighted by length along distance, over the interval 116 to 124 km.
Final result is 158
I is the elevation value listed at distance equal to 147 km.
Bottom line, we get 150.2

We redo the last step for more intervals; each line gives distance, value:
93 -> 156.6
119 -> 164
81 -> 153.1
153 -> 158.1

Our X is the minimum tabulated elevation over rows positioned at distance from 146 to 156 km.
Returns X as 150.2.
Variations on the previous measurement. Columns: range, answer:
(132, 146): 149.8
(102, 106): 153.2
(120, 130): 154.7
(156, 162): 155.6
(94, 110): 152.6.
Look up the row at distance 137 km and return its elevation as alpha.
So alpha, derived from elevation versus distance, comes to 164.8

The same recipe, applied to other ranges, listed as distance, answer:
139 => 151.4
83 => 156.6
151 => 164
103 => 153.2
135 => 151.2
